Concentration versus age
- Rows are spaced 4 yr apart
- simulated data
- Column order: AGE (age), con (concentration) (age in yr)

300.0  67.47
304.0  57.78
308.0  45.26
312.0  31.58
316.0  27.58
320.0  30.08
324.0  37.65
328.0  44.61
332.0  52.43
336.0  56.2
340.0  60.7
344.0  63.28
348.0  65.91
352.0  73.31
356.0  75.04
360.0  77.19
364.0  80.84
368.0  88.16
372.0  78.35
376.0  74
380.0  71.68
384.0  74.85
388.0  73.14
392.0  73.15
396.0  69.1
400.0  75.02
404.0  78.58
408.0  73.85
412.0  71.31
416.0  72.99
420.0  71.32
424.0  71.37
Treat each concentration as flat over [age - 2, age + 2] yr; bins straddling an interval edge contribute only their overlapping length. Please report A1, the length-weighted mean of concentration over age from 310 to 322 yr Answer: 29.7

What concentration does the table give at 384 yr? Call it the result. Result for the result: 74.85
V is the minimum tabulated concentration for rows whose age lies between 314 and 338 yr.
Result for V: 27.58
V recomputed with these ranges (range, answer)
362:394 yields 71.68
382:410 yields 69.1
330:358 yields 52.43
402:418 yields 71.31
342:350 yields 63.28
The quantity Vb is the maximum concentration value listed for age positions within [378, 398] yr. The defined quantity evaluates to 74.85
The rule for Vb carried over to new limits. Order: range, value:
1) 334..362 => 77.19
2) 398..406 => 78.58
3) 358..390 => 88.16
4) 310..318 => 31.58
